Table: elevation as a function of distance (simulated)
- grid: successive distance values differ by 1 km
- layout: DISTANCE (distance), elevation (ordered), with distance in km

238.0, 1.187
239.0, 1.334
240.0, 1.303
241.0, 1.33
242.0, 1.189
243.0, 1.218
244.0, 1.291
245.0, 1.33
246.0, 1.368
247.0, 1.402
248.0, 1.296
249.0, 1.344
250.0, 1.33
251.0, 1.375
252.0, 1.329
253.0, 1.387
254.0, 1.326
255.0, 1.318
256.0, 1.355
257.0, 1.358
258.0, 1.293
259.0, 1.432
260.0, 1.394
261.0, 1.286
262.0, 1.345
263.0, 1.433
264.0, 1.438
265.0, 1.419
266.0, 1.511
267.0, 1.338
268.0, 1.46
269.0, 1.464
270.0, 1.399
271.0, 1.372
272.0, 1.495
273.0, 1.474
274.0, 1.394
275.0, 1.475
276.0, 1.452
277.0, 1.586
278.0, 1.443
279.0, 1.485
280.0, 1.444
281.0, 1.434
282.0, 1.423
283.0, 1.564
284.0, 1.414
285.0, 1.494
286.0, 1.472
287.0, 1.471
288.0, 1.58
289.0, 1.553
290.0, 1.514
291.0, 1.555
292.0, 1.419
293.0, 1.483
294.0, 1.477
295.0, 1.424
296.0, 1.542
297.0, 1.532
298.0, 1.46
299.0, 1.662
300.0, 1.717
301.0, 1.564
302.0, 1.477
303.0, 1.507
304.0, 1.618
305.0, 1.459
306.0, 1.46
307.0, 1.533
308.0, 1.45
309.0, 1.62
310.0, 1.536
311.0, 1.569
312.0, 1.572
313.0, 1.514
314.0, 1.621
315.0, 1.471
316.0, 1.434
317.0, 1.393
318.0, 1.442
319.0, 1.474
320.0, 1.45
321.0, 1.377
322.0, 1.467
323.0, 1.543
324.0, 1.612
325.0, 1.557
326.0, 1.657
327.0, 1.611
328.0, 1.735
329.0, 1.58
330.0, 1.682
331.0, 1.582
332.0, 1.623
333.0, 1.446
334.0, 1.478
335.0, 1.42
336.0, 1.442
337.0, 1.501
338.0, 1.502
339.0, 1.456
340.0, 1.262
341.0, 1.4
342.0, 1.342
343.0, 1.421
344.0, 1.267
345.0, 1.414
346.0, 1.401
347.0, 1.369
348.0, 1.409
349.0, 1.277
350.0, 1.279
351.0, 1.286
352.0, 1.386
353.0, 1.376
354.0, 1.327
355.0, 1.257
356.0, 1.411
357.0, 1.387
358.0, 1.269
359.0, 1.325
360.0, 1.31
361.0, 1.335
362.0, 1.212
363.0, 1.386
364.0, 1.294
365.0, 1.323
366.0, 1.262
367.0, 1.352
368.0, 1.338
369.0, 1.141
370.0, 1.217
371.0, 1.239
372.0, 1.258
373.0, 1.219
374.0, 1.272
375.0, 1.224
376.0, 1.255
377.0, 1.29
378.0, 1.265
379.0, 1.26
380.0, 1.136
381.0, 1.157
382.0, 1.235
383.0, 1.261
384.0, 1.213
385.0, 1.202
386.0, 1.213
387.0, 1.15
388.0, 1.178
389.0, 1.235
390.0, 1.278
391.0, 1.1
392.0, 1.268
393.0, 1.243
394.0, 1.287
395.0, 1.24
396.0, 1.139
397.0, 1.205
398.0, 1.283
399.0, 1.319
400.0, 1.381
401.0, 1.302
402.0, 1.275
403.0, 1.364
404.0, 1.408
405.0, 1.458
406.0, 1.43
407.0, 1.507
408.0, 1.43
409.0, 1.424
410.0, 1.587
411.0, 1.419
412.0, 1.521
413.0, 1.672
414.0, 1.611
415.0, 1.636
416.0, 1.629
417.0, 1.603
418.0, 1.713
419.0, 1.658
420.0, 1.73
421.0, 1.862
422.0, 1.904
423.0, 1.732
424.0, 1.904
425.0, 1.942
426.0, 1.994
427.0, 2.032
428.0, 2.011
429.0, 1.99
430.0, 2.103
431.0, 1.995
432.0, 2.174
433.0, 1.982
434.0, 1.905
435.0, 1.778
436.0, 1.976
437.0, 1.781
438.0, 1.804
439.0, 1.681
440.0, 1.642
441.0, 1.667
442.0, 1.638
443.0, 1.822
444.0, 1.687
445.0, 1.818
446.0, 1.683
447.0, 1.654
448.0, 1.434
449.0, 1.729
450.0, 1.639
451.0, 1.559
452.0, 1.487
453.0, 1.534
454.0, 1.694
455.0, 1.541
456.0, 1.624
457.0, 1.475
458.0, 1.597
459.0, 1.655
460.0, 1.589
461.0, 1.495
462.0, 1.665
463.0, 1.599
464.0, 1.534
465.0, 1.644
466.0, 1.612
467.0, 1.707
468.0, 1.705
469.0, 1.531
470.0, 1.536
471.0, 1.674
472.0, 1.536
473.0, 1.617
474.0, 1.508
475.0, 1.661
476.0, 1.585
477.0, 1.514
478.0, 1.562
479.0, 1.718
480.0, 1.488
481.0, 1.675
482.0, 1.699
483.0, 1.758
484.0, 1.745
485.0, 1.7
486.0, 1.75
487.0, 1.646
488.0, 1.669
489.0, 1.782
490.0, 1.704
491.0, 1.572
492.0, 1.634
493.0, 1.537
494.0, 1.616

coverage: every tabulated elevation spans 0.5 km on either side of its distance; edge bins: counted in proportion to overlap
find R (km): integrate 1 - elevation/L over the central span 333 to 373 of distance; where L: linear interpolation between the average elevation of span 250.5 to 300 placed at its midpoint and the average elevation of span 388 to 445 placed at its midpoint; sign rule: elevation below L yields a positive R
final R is 5.1 km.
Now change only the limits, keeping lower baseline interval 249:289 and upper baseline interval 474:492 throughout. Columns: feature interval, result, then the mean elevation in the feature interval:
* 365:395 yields 6.01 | 1.23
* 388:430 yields 1.19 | 1.53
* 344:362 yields 2.11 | 1.34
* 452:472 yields 0.45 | 1.6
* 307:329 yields -0.80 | 1.53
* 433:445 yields -1.24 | 1.77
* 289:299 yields -0.35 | 1.5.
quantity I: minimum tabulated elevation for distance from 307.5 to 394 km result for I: 1.1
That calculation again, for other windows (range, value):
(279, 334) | 1.377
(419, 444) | 1.638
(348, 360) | 1.257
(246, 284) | 1.286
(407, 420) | 1.419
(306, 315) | 1.45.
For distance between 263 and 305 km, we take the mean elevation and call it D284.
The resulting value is 1.49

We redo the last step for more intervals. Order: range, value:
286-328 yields 1.52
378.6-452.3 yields 1.56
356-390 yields 1.26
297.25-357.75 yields 1.48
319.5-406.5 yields 1.34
